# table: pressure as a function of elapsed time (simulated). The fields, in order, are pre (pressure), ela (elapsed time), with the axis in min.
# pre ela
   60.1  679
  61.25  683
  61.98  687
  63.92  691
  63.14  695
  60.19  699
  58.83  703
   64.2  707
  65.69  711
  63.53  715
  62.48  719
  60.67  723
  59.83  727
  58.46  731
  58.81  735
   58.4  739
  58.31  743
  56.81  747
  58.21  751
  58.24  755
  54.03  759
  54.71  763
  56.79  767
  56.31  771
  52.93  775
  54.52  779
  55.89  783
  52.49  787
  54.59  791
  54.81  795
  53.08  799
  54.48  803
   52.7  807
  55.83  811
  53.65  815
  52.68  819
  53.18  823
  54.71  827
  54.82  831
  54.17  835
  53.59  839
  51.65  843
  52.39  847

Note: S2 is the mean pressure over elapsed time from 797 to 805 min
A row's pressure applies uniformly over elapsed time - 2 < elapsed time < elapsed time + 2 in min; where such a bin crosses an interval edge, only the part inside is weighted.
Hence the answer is 53.8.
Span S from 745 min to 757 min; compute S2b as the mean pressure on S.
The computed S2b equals 57.8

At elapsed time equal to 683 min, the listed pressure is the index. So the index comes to 61.25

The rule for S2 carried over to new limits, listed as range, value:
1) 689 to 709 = 62.1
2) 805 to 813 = 54.3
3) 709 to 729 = 62.4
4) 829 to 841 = 54.2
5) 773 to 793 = 54.1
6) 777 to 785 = 55.2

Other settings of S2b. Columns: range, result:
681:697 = 62.6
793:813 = 54.2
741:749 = 57.6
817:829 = 53.5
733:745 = 58.5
